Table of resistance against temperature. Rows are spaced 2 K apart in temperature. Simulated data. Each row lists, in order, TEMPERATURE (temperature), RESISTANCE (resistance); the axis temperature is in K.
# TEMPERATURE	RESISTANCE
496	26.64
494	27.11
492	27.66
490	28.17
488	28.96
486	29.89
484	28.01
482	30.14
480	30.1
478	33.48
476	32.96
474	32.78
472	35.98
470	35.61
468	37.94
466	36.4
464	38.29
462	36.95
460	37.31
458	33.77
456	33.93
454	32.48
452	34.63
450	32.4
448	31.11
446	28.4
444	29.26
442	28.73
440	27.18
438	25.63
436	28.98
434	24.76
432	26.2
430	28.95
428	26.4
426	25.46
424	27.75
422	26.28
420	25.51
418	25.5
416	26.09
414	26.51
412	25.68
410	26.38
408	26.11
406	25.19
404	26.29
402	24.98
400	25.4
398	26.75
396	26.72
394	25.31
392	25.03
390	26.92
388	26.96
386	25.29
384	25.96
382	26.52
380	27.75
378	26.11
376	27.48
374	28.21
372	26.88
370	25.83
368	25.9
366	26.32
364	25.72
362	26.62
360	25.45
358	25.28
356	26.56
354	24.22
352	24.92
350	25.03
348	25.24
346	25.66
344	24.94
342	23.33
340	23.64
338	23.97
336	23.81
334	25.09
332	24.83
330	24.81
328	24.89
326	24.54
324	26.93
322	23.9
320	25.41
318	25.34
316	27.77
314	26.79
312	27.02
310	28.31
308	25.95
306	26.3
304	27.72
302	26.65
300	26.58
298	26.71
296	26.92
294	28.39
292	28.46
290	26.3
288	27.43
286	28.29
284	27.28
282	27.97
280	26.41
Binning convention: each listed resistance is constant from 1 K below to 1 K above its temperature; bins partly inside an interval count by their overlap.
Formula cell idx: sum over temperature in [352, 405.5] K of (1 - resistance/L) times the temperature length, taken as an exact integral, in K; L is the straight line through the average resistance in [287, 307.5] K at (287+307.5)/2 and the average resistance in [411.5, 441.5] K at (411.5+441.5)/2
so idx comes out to 1.2 K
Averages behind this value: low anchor 27.1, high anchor 26.5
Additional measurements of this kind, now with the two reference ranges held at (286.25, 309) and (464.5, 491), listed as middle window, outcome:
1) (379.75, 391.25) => 1.26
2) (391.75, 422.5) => 4.53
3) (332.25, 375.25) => 5.08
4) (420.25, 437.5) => 2.36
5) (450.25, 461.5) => -0.92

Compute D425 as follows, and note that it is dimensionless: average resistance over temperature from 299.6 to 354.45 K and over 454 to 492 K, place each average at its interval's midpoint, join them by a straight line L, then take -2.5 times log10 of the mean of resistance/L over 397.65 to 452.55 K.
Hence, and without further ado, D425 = 0.13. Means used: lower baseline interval 25.5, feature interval 27.2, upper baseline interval 33.2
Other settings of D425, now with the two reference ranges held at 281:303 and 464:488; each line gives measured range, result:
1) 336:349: 0.184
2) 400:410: 0.199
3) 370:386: 0.123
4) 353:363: 0.150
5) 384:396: 0.171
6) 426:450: 0.147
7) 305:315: 0.042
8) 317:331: 0.132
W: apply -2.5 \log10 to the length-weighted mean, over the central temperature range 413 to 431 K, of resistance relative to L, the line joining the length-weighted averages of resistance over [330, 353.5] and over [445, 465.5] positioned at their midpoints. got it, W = 0.18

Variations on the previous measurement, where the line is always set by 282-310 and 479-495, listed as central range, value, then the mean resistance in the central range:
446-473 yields -0.22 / 34.9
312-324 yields 0.06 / 26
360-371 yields 0.07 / 26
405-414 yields 0.09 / 25.9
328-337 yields 0.12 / 24.7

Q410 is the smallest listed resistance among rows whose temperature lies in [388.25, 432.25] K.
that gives 24.98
